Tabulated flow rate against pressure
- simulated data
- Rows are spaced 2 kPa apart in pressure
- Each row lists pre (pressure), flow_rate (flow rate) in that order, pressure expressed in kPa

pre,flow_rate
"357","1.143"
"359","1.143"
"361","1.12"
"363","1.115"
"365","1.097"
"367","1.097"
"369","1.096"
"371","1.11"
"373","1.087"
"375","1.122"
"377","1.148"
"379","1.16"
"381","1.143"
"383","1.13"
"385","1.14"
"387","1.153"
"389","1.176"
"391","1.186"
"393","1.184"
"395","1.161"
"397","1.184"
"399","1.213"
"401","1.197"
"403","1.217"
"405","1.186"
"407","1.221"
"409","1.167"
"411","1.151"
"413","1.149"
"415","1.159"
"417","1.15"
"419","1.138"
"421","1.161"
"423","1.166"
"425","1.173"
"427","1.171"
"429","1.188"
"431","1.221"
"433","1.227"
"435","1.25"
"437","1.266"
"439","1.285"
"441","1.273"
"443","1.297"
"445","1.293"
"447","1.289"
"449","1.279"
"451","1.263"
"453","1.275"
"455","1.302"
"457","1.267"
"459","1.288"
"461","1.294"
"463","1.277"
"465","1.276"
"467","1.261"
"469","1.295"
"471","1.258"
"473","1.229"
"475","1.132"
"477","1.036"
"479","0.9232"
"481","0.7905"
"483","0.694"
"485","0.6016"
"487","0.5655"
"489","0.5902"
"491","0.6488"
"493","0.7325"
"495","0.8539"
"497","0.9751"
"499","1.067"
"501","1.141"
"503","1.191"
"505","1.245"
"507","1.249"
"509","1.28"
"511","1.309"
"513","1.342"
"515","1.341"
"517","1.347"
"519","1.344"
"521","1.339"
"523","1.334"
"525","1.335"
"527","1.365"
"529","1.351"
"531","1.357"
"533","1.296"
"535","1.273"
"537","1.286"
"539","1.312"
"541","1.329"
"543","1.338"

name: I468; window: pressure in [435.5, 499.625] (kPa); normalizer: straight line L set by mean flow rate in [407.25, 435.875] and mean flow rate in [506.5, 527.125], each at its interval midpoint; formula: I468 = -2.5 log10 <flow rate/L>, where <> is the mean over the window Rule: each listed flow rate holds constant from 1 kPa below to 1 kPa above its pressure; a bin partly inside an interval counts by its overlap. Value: 0.14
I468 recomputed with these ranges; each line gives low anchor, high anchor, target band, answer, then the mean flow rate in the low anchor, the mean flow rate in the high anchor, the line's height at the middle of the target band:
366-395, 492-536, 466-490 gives 0.26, 1.14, 1.23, 1.21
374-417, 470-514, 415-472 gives -0.15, 1.17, 0.993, 1.08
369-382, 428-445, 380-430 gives 0.01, 1.13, 1.25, 1.19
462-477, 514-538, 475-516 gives 0.29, 1.23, 1.33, 1.28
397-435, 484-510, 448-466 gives -0.21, 1.18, 0.934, 1.06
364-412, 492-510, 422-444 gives -0.10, 1.16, 1.08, 1.13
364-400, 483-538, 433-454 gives -0.12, 1.14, 1.13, 1.14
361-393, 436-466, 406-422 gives 0.04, 1.13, 1.28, 1.21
